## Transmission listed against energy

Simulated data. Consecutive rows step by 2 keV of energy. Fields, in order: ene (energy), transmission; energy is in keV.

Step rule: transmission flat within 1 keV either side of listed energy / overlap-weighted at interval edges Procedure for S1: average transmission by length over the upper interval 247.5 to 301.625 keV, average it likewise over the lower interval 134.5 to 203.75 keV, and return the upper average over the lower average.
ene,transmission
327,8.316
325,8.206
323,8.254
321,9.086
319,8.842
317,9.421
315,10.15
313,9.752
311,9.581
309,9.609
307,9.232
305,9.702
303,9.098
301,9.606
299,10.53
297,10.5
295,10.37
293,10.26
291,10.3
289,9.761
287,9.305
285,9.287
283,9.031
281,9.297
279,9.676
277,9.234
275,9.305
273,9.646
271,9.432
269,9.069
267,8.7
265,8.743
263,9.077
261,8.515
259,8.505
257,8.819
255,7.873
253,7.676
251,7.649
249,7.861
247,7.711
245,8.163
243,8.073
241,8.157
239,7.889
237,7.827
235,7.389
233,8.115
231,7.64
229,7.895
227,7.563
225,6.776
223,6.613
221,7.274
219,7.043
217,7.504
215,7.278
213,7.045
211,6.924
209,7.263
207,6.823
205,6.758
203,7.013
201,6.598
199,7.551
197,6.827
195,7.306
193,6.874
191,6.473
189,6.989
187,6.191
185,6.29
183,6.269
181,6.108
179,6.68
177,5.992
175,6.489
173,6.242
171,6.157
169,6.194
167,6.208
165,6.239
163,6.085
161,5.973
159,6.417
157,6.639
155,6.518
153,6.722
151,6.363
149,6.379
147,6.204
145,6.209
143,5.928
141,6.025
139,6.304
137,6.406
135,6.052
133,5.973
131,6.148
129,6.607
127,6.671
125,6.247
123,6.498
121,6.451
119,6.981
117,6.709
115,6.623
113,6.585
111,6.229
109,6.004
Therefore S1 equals 1.4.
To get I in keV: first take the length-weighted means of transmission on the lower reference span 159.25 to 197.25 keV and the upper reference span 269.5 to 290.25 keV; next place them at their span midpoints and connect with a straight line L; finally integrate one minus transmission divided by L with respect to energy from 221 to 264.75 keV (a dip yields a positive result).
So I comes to 2.2 keV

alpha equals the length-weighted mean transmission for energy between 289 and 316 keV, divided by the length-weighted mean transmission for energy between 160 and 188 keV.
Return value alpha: 1.6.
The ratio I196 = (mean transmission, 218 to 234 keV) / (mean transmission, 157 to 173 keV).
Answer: 1.19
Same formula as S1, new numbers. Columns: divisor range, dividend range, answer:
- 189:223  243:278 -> 1.22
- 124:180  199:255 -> 1.18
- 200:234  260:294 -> 1.30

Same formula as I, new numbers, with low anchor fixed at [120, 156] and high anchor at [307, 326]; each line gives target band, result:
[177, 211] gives 2.3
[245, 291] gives -2.2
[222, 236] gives 0.7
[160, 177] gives 1.6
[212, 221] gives 0.4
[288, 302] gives -2.1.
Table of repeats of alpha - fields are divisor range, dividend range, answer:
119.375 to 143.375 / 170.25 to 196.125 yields 1.03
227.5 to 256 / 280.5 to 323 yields 1.23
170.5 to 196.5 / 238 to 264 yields 1.26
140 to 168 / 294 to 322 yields 1.54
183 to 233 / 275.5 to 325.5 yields 1.36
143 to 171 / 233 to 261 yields 1.27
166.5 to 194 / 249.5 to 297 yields 1.43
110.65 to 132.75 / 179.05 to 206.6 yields 1.03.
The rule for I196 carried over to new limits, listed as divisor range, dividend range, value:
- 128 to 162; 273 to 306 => 1.54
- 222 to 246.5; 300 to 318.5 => 1.24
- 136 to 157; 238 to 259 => 1.27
